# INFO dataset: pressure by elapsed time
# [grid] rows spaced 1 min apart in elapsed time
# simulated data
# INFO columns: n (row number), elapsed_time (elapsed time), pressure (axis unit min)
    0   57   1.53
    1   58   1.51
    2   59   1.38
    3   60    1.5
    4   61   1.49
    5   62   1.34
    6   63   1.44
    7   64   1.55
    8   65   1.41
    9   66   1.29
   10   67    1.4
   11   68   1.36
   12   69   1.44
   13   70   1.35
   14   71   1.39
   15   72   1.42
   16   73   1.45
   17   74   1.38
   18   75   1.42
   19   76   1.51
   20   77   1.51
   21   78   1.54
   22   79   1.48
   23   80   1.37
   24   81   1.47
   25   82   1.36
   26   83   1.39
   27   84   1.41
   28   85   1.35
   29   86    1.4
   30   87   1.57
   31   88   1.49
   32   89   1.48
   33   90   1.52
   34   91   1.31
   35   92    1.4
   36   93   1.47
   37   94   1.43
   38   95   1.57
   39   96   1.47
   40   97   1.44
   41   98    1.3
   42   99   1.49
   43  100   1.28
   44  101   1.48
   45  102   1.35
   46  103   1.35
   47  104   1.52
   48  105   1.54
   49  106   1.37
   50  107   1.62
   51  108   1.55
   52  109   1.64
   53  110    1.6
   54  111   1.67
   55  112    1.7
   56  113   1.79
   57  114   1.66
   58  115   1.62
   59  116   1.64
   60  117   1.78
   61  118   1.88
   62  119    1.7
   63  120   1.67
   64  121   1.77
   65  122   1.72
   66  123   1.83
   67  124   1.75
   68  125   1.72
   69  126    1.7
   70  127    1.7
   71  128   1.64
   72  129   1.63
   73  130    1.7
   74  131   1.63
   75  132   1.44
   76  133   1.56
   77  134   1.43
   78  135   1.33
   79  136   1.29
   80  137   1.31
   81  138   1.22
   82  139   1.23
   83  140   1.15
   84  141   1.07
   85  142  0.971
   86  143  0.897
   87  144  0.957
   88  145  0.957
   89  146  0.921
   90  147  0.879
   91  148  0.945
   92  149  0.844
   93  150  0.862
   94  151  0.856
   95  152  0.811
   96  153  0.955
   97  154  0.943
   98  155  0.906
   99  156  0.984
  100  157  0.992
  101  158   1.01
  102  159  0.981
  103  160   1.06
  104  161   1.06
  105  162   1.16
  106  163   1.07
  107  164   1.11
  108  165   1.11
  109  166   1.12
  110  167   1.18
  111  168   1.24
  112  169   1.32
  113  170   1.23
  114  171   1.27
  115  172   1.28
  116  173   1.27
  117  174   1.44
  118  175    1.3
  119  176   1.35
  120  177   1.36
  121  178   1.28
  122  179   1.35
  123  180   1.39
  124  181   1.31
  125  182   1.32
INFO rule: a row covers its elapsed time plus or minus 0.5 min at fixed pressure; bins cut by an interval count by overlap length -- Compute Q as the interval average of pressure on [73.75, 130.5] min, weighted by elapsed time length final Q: 1.55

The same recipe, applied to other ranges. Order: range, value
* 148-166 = 0.986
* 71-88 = 1.44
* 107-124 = 1.7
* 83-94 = 1.44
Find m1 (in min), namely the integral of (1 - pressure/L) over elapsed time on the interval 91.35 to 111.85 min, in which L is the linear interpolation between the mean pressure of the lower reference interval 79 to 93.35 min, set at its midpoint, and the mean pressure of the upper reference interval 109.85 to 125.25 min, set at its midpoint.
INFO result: 1.2 min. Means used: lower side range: 1.43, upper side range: 1.72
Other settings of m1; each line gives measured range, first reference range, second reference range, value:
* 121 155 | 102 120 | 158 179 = 4.03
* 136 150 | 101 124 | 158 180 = 3.78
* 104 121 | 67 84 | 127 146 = -3.80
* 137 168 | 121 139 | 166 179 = 8.72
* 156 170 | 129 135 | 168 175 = 2.48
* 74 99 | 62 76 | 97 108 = -0.37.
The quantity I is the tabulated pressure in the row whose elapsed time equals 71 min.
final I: 1.39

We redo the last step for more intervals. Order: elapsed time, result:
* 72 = 1.42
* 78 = 1.54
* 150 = 0.862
